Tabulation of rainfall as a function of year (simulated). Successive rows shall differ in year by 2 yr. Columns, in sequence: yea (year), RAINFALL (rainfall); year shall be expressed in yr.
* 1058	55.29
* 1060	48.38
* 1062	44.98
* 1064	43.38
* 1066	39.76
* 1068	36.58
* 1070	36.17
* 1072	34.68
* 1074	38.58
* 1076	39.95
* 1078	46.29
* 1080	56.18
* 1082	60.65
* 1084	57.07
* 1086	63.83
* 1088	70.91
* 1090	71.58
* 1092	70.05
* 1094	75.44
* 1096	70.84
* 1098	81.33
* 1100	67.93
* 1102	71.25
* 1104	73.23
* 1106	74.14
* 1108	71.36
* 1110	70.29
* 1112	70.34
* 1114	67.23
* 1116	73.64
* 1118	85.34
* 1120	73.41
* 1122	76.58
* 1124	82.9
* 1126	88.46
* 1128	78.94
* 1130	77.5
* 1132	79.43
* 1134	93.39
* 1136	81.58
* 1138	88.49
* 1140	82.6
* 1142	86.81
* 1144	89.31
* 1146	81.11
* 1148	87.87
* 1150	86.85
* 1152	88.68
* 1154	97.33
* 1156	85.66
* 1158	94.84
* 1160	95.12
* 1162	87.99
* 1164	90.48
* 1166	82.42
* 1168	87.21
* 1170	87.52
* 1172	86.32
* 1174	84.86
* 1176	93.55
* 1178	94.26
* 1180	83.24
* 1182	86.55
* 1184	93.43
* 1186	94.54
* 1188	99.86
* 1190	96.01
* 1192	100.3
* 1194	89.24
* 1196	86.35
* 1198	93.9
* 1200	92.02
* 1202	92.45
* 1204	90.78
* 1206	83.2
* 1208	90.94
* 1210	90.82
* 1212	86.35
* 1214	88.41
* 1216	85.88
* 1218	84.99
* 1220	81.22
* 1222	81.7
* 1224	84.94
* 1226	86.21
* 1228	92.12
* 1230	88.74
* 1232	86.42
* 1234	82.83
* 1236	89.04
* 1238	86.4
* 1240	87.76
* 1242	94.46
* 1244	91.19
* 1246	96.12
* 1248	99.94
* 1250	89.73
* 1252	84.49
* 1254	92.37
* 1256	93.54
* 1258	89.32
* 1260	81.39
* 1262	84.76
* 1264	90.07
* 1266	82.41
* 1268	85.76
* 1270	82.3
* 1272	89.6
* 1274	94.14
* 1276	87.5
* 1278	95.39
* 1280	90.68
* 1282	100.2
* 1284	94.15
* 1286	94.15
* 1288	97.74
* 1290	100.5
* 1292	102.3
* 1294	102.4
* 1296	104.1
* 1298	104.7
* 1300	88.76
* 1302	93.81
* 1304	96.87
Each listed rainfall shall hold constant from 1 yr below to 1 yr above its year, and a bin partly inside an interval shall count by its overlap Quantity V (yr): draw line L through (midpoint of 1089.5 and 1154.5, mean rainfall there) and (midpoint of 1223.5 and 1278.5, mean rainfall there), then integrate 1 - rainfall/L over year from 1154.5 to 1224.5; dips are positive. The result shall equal -4.4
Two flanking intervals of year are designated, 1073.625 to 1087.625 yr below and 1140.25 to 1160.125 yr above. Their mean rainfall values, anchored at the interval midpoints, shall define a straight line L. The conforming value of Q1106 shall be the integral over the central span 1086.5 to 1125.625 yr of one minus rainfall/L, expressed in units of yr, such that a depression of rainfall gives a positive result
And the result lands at -4.6 yr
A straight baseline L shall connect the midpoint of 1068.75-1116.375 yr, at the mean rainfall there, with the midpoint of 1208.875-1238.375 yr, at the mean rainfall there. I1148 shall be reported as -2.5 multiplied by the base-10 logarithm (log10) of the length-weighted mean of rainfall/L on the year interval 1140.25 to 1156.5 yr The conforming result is -0.20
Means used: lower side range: 62.8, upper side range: 86.4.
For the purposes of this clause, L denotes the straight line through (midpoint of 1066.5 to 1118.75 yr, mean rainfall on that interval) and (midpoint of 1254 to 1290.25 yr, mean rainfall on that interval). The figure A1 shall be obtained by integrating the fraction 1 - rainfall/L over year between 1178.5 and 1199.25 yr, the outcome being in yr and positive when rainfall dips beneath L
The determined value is -4.0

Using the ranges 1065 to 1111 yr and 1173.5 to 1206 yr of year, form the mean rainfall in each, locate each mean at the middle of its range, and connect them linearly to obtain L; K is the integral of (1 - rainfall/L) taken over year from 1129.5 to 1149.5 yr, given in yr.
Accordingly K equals -2.37 yr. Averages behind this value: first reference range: 59.9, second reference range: 91.8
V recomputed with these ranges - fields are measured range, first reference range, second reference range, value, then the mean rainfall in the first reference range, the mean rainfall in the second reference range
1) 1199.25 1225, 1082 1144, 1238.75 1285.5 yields -0.52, 75.8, 90.3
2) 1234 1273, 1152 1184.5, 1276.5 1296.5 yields 2.68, 89.3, 97.7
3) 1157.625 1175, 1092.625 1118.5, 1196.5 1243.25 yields -1.60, 73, 87.9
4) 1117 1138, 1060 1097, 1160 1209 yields -3.52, 53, 90.4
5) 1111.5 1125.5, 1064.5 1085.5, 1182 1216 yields -3.40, 45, 91.5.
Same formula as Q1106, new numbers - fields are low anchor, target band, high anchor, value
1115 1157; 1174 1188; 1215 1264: -0.9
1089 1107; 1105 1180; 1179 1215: -2.6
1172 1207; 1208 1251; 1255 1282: 0.7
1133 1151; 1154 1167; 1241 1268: -0.5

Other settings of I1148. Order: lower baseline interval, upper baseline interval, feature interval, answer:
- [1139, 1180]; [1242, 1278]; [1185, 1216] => -0.032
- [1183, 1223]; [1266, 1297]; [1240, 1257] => 0.001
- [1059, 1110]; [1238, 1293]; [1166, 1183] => -0.174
